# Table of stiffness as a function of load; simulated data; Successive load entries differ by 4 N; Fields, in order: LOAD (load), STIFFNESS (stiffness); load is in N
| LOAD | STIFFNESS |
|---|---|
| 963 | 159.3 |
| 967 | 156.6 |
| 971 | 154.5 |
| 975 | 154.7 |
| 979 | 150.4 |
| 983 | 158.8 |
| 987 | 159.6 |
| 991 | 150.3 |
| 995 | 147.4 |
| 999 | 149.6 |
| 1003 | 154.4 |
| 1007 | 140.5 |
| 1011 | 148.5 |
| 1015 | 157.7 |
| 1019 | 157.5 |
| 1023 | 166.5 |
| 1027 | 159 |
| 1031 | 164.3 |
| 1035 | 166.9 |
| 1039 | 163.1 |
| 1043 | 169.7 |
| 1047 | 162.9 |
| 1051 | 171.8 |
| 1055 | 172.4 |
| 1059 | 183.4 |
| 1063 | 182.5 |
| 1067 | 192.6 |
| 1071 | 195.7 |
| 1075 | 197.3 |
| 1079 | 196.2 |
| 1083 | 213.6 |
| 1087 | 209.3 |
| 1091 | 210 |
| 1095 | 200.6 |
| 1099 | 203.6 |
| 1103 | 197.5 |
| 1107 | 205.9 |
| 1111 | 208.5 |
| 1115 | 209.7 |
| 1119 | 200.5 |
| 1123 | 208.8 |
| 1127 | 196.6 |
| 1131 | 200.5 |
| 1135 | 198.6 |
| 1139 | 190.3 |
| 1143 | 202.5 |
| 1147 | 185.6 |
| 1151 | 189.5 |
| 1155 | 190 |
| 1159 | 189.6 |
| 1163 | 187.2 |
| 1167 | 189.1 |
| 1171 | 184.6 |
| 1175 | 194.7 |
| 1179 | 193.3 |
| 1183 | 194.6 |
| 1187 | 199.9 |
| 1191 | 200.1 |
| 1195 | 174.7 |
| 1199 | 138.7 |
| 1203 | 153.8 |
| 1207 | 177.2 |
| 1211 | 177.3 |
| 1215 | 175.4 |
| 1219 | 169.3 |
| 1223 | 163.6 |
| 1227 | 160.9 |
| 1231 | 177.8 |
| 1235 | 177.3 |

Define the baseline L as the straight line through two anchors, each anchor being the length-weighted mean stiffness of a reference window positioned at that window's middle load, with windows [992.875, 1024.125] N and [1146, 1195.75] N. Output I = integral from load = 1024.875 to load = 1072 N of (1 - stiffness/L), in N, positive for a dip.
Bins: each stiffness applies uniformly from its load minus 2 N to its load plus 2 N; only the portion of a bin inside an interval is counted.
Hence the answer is -3.3 N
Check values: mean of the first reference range 152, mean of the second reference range 191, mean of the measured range 173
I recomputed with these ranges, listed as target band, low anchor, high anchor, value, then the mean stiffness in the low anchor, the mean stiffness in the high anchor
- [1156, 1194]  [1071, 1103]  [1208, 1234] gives -2.1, 203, 171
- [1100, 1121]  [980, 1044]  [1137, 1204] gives -3.5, 157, 186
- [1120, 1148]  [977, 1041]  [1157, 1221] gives -4.0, 156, 181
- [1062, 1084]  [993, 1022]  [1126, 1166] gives -3.2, 151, 193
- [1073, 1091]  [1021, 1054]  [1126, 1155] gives -2.7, 166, 194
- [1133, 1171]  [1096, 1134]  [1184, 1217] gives 0.0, 203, 175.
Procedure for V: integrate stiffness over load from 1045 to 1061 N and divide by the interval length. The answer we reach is 173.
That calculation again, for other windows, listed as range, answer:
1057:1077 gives 190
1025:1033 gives 162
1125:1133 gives 199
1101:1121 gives 204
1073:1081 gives 197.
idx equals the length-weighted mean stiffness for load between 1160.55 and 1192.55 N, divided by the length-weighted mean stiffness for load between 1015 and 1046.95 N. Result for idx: 1.2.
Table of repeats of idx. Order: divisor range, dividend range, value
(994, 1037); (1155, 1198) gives 1.22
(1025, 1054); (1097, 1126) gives 1.24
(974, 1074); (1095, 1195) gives 1.20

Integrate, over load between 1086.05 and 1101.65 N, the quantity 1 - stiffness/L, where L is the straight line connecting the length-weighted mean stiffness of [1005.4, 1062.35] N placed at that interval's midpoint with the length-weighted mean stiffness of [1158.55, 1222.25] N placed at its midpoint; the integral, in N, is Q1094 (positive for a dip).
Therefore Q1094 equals -3.2 N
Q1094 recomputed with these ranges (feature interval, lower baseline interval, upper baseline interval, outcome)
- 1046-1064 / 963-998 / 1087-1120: 1.0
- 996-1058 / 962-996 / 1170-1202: 0.4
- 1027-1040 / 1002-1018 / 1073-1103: 0.2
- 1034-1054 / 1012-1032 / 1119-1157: 0.0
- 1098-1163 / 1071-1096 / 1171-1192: 0.5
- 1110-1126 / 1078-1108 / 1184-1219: -0.7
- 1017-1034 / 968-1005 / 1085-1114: 0.9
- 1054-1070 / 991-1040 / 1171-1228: -2.3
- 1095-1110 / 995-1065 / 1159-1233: -2.9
